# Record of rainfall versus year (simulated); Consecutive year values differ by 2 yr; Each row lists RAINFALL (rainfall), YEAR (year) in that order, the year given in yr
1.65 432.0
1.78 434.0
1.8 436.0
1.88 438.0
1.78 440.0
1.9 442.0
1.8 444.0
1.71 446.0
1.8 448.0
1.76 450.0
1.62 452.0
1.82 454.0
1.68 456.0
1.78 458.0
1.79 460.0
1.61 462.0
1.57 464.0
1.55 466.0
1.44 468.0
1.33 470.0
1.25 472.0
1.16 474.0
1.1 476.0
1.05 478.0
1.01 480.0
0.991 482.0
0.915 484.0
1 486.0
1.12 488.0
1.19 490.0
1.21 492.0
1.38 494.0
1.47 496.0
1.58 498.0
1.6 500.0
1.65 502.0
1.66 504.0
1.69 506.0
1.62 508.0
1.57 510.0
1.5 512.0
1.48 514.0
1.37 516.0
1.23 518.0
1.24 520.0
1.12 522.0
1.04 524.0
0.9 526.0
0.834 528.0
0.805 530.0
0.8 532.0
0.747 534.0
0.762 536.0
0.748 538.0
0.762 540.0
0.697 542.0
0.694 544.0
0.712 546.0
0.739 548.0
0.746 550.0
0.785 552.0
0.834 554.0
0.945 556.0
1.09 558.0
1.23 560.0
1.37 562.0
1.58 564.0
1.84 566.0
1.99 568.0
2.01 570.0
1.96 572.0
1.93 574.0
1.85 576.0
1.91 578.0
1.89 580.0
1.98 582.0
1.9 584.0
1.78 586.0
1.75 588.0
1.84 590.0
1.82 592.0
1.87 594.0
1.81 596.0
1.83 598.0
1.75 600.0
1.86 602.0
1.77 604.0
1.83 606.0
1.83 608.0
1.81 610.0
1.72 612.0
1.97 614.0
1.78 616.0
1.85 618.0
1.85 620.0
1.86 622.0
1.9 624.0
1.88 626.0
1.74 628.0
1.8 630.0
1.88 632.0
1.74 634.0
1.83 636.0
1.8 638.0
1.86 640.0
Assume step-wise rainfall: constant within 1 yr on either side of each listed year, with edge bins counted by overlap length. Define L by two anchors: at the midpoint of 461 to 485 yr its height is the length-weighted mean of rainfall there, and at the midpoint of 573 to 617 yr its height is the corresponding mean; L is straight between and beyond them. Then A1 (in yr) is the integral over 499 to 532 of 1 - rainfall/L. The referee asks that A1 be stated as 2.90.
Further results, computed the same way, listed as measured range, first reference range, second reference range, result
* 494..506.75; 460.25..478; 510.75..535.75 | -4.1 yr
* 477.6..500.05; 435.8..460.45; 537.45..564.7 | 3.6 yr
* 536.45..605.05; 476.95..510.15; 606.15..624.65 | 8.2 yr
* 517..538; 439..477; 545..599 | 8.5 yr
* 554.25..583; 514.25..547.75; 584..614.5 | -4.8 yr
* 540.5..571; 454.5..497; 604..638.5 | 8.8 yr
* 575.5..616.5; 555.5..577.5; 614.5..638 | -2.5 yr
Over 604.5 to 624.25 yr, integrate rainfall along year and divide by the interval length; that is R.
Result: 1.84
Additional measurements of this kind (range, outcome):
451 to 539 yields 1.3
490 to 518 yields 1.5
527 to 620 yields 1.46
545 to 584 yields 1.45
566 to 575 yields 1.96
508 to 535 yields 1.14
